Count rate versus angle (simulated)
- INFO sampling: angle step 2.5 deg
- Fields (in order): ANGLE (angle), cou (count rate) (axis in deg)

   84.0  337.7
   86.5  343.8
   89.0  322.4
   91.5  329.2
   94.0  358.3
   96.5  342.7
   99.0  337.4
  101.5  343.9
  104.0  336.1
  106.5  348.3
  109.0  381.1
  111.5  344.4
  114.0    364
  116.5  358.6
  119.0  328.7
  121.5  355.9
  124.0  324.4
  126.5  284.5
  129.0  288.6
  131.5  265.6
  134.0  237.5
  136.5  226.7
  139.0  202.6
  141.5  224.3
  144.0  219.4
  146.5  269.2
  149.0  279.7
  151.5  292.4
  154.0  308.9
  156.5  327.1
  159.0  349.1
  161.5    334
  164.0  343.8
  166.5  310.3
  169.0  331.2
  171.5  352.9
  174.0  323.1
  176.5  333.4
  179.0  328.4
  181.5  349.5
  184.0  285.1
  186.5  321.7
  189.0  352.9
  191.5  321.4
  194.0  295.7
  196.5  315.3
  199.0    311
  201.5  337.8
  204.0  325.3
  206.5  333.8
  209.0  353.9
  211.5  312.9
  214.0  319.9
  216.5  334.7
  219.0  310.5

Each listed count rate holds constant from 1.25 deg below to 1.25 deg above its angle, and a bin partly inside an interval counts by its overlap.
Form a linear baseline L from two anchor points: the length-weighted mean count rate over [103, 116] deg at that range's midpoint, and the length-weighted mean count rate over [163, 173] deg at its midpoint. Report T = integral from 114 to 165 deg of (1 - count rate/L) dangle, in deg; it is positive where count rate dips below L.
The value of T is 7.7 deg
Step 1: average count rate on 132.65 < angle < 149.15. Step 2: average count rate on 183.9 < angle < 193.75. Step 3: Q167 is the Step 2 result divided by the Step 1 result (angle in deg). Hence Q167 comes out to 1.4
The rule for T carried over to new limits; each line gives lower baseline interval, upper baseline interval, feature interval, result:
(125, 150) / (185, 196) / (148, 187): -4.5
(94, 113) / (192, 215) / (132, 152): 5.6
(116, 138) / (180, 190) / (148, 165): -0.5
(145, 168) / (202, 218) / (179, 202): 0.2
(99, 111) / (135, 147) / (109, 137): -2.2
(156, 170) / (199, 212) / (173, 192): 0.3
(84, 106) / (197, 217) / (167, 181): -0.1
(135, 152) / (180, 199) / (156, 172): -3.4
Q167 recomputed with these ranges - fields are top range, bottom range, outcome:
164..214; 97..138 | 1.02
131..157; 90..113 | 0.74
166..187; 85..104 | 0.96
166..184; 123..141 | 1.28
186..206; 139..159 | 1.18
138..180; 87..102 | 0.89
